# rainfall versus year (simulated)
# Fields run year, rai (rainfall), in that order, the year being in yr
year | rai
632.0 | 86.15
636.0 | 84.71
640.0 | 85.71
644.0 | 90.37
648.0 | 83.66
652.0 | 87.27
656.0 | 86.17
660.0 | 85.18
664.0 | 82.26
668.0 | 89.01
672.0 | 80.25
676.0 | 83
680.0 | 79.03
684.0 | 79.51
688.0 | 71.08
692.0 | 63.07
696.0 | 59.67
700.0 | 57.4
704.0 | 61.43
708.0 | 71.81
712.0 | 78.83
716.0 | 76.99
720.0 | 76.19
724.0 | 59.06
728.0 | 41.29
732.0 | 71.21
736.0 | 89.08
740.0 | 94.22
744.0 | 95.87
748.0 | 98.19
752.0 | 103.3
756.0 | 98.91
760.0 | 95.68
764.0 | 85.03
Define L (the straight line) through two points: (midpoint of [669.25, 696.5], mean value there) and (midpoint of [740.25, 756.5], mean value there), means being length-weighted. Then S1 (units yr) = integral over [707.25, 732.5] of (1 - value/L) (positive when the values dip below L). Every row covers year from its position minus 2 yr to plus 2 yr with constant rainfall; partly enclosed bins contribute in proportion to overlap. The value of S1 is 5.8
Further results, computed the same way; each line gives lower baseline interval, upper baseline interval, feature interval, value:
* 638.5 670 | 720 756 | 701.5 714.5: 2.1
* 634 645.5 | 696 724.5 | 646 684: -1.7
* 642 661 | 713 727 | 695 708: 2.2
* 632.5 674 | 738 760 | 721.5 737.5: 5.1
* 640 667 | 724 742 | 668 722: 4.1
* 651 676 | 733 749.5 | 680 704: 5.7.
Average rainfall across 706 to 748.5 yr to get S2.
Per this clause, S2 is 76.8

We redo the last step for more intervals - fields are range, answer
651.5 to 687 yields 83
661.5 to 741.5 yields 73.2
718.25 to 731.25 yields 59.7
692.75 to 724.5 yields 67.9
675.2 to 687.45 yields 79.2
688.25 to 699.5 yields 62.4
